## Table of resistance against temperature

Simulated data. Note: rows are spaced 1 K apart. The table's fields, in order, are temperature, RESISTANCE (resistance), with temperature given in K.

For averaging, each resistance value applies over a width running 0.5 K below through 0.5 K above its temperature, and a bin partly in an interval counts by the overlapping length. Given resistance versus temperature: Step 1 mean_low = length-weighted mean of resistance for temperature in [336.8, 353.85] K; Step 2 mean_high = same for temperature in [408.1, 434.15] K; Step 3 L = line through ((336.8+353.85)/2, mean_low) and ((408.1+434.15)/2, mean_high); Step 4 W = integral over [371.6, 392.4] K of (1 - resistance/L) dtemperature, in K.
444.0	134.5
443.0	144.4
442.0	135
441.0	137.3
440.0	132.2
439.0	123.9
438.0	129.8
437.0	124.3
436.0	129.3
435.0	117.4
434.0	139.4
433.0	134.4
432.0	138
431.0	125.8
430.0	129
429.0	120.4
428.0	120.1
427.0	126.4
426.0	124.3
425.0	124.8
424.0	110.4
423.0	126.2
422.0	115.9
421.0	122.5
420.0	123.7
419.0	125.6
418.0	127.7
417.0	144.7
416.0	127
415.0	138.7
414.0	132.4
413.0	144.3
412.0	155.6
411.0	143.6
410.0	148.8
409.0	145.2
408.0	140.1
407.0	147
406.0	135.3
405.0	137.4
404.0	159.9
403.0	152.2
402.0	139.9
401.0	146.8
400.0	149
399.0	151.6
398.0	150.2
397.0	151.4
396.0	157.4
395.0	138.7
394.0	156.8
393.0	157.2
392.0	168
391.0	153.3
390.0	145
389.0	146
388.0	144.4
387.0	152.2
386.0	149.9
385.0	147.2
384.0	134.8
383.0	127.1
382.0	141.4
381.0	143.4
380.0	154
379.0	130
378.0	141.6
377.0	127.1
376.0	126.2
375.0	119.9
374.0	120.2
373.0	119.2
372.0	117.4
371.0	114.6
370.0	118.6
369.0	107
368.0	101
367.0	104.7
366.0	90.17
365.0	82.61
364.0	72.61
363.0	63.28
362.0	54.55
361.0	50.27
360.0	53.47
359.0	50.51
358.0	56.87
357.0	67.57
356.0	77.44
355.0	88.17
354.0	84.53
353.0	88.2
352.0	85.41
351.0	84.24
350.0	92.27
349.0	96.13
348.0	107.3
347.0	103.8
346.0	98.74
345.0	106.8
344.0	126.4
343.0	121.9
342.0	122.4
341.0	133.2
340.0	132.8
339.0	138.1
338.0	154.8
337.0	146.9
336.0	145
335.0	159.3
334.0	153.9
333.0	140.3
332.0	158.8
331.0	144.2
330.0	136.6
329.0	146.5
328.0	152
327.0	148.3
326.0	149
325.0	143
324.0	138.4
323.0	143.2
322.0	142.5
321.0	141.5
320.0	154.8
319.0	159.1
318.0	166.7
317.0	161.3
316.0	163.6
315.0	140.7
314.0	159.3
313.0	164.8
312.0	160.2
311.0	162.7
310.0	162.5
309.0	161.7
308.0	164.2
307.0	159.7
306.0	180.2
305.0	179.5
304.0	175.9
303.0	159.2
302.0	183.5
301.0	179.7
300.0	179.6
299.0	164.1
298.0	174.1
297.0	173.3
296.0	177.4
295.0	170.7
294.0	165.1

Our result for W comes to -2.8 K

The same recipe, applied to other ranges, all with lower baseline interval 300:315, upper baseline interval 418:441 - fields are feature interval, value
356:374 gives 7.7 K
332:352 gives 4.1 K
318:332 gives 1.2 K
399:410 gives -0.9 K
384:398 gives -1.2 K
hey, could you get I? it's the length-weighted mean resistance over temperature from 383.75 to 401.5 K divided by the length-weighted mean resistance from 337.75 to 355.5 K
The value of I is 1.4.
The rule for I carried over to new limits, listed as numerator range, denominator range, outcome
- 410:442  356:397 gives 1.10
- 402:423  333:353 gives 1.14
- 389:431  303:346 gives 0.93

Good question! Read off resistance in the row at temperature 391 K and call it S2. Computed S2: 153.3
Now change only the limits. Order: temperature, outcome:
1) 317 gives 161.3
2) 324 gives 138.4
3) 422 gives 115.9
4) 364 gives 72.61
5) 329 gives 146.5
